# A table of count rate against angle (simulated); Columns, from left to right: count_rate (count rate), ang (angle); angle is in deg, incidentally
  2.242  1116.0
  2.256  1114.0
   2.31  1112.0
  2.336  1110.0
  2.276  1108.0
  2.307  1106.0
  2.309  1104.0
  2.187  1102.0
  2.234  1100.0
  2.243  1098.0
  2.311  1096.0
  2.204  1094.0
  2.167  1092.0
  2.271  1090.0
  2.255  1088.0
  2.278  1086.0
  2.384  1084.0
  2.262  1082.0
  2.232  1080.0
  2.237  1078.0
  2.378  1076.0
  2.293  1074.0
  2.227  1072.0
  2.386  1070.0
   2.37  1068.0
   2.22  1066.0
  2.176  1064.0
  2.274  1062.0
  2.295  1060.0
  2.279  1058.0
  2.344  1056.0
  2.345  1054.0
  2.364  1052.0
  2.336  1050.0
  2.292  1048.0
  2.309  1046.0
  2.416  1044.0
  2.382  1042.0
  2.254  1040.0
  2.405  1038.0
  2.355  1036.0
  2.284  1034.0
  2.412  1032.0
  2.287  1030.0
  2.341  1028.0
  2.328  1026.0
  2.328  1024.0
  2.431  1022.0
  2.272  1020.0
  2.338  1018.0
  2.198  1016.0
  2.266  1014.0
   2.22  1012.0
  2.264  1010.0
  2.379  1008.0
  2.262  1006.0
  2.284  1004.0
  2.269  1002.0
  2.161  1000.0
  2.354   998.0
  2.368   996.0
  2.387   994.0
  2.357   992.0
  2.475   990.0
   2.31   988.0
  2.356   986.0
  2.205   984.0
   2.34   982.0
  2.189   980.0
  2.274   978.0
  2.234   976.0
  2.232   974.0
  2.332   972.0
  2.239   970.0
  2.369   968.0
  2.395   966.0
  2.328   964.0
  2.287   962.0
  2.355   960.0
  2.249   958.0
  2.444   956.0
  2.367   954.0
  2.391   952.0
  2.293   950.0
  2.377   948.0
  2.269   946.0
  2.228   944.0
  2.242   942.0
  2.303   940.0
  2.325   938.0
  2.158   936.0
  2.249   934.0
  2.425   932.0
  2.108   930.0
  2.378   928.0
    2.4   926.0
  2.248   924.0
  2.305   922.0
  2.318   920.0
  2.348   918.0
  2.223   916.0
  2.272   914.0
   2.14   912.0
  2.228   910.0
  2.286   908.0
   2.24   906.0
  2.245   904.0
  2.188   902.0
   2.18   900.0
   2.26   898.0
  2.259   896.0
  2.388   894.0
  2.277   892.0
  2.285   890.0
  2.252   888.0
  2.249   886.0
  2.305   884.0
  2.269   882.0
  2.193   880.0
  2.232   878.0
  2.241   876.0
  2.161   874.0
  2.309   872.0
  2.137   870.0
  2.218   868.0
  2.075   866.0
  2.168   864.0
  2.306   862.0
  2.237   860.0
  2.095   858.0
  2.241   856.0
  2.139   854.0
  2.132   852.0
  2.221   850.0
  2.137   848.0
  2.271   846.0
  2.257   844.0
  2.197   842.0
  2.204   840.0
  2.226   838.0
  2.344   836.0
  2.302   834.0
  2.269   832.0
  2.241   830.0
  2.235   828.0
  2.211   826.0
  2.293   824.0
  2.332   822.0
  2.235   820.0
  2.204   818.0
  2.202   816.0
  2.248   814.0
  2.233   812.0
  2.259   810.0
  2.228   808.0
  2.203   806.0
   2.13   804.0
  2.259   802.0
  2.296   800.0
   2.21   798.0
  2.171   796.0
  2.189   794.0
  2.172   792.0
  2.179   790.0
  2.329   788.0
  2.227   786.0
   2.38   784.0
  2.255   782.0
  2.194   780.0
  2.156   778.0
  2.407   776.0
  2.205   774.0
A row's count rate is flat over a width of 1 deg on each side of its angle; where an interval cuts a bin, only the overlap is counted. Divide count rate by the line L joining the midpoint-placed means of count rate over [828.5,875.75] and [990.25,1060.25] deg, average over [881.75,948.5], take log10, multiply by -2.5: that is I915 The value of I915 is -0.01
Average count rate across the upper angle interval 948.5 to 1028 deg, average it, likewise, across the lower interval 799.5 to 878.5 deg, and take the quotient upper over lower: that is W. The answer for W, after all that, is 1.04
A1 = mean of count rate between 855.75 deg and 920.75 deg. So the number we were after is 2.24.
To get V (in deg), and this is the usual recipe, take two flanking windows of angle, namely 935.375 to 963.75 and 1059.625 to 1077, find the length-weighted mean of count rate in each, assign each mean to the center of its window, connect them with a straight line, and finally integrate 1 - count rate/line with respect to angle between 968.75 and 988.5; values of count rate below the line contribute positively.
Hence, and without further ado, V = 0.3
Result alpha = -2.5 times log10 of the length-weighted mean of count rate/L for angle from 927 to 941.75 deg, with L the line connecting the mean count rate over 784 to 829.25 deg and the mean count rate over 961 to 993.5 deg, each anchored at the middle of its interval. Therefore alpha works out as 0.01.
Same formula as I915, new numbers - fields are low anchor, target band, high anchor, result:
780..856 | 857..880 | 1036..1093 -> 0.024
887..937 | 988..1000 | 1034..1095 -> -0.037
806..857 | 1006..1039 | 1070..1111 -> -0.026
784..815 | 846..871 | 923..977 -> 0.038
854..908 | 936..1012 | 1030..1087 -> -0.016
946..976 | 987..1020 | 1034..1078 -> 0.008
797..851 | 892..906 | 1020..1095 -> 0.003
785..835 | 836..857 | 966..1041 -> 0.019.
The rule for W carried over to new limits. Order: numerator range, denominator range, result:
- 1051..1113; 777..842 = 1.02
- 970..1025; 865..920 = 1.03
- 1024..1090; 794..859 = 1.04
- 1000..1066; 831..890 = 1.04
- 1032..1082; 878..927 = 1.02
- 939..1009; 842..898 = 1.04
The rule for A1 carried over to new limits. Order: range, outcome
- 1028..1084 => 2.31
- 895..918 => 2.23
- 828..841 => 2.26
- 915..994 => 2.31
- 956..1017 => 2.3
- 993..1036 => 2.31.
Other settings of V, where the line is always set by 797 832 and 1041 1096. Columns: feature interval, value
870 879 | 0.11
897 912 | 0.21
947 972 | -0.77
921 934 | -0.24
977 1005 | -0.39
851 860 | 0.34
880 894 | -0.13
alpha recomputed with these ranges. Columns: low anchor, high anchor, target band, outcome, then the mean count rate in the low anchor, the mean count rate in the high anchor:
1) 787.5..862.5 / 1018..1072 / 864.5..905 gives 0.01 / 2.23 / 2.32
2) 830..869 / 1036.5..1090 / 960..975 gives -0.02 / 2.21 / 2.31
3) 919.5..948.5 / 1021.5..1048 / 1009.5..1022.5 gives 0.03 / 2.29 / 2.34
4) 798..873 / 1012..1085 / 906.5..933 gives -0.01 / 2.22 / 2.31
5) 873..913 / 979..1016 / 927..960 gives -0.01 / 2.24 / 2.3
